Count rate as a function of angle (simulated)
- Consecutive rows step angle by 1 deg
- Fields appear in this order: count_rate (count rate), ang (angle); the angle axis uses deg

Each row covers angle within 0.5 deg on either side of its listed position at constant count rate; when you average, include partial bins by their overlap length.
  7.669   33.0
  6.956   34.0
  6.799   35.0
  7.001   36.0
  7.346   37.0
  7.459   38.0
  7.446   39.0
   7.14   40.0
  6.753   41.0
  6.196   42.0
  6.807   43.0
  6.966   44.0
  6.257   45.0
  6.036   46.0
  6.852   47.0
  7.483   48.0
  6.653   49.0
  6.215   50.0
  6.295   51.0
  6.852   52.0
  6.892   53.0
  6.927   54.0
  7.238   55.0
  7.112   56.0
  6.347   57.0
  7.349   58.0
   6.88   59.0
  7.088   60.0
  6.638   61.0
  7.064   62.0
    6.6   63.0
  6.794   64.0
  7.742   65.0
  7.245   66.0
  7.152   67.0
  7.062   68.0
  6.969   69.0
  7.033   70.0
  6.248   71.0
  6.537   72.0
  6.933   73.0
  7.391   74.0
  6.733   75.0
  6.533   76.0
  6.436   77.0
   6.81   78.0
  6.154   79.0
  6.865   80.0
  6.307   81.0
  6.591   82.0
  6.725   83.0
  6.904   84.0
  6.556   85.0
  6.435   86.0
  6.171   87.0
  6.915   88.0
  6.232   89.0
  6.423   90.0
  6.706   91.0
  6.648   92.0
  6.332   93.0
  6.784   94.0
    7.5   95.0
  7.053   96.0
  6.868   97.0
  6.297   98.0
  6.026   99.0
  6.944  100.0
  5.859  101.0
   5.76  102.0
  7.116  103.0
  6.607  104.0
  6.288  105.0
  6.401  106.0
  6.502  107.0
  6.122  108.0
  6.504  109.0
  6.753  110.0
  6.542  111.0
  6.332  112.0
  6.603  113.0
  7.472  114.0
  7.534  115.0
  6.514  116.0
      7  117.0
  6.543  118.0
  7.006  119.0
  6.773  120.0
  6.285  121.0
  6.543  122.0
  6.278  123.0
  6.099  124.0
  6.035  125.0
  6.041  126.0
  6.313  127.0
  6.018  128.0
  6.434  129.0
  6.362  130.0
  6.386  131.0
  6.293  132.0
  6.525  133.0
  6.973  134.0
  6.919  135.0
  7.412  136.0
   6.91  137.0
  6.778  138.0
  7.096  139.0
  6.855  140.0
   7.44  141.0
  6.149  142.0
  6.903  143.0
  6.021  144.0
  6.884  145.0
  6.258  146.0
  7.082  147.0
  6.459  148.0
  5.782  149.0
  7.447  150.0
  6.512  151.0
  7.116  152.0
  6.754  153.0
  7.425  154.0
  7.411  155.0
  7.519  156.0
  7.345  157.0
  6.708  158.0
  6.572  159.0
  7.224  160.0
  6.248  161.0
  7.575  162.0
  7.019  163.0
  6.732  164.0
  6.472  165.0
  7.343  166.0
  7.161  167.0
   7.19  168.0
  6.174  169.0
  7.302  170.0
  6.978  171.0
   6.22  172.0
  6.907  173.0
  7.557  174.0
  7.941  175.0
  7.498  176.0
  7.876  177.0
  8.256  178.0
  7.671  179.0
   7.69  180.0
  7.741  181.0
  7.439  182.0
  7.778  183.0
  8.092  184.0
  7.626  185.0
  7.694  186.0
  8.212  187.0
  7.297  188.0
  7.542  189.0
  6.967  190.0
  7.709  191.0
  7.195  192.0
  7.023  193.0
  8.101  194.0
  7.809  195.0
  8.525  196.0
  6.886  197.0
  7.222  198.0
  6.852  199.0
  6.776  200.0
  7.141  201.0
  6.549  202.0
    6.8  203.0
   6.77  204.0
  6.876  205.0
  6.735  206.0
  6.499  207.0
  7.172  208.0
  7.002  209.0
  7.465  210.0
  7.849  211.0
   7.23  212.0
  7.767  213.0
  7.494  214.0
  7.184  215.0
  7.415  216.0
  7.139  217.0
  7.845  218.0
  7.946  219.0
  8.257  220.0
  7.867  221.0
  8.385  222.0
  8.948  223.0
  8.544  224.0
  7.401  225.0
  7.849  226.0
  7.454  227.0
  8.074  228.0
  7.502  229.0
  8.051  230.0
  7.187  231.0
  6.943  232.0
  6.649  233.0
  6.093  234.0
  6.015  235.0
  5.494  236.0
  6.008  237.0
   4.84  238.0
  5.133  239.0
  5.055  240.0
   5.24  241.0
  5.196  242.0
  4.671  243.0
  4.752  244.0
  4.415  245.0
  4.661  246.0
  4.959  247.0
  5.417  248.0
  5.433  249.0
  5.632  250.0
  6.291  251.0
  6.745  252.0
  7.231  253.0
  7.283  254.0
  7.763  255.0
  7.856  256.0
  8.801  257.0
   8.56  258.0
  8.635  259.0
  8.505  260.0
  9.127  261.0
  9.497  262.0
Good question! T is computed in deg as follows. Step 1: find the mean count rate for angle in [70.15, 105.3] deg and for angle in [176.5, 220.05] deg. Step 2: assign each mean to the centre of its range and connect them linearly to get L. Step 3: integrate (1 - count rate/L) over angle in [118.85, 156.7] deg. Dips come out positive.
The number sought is 1.64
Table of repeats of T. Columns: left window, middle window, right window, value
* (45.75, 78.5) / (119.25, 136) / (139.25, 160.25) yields 1.0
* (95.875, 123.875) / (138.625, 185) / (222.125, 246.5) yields -4.3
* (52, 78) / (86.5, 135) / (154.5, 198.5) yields 3.8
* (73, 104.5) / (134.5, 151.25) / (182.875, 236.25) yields 0.5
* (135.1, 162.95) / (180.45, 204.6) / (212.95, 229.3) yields 0.2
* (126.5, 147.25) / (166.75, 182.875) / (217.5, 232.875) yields -0.4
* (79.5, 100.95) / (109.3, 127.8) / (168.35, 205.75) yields 0.7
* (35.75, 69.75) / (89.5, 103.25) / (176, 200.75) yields 1.0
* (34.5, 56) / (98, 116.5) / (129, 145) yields 0.6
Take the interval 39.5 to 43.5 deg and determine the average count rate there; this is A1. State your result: 6.72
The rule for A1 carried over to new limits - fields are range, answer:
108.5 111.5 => 6.6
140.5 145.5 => 6.68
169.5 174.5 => 6.99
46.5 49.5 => 7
